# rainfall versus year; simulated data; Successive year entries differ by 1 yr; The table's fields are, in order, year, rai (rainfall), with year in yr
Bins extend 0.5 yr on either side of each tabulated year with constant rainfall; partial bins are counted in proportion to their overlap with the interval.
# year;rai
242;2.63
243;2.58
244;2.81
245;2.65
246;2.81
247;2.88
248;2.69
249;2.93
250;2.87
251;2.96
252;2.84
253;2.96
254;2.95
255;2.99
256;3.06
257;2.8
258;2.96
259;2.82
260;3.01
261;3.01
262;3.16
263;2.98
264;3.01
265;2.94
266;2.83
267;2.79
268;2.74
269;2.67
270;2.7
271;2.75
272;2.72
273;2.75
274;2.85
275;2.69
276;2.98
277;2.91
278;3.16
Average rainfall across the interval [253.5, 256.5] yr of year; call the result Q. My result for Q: 3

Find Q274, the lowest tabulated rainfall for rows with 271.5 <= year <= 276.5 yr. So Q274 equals 2.69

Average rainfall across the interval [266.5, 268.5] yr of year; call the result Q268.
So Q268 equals 2.77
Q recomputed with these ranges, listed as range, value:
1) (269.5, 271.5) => 2.73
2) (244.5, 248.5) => 2.76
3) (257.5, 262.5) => 2.99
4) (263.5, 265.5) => 2.97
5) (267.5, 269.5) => 2.71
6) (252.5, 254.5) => 2.96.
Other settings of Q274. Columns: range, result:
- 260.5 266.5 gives 2.83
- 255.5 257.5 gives 2.8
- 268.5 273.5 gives 2.67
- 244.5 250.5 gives 2.65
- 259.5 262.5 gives 3.01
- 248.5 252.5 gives 2.84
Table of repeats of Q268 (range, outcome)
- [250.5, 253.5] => 2.92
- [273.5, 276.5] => 2.84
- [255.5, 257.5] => 2.93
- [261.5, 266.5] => 2.98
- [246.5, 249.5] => 2.83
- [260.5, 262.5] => 3.08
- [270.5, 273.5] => 2.74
